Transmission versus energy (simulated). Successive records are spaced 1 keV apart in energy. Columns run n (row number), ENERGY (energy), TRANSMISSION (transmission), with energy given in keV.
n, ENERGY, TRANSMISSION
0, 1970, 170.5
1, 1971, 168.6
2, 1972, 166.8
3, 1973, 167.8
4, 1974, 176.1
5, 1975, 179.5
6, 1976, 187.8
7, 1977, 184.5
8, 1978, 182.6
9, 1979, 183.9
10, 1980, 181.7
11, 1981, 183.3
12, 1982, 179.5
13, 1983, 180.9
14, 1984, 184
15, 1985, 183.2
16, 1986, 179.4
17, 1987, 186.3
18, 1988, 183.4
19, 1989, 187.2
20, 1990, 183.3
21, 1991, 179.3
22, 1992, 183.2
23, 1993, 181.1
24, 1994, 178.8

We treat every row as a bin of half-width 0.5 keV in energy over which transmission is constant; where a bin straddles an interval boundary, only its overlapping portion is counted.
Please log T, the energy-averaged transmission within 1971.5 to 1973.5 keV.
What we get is 167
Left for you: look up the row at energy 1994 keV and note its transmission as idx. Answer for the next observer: 178.8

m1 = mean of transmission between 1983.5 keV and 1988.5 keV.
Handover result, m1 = 183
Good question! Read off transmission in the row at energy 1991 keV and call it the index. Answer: 179.3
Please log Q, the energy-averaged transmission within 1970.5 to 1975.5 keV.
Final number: 172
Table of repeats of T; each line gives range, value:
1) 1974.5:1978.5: 184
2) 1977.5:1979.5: 183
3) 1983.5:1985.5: 184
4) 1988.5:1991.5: 183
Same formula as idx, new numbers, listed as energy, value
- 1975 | 179.5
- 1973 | 167.8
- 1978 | 182.6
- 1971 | 168.6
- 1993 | 181.1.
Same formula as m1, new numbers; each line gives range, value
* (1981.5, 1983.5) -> 180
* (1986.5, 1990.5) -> 185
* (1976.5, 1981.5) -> 183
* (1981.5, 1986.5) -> 181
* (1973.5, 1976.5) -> 181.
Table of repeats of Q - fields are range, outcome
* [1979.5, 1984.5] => 182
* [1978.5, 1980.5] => 183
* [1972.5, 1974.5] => 172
